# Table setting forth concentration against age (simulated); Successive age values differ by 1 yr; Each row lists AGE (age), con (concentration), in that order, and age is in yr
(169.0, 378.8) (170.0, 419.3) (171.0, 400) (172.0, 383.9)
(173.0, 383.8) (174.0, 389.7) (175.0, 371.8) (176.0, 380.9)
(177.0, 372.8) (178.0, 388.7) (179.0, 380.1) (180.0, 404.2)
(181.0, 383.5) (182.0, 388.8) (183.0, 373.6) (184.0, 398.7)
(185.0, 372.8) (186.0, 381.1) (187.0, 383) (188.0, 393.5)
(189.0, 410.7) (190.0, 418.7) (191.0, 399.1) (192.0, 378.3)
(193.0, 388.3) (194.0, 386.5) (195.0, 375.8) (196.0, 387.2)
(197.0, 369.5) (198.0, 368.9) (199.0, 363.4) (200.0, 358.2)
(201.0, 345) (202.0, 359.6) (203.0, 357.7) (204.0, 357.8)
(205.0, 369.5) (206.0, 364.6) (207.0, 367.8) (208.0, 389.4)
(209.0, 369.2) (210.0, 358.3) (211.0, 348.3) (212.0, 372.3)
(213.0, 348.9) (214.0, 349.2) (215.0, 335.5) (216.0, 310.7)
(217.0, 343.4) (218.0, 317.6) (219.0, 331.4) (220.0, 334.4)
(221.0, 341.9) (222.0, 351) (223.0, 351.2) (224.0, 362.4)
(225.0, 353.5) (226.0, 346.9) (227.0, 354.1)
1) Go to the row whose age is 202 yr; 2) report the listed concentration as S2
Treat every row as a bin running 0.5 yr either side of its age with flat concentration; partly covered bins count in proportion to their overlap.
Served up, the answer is 359.6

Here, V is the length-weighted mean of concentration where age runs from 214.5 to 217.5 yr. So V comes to 330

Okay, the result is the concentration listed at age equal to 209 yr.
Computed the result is 369.2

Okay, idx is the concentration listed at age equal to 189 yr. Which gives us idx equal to 410.7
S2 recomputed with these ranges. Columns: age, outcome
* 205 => 369.5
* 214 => 349.2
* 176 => 380.9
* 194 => 386.5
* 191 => 399.1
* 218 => 317.6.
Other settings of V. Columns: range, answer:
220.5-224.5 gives 352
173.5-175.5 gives 381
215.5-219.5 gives 326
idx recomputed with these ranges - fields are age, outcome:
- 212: 372.3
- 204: 357.8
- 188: 393.5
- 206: 364.6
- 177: 372.8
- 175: 371.8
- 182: 388.8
